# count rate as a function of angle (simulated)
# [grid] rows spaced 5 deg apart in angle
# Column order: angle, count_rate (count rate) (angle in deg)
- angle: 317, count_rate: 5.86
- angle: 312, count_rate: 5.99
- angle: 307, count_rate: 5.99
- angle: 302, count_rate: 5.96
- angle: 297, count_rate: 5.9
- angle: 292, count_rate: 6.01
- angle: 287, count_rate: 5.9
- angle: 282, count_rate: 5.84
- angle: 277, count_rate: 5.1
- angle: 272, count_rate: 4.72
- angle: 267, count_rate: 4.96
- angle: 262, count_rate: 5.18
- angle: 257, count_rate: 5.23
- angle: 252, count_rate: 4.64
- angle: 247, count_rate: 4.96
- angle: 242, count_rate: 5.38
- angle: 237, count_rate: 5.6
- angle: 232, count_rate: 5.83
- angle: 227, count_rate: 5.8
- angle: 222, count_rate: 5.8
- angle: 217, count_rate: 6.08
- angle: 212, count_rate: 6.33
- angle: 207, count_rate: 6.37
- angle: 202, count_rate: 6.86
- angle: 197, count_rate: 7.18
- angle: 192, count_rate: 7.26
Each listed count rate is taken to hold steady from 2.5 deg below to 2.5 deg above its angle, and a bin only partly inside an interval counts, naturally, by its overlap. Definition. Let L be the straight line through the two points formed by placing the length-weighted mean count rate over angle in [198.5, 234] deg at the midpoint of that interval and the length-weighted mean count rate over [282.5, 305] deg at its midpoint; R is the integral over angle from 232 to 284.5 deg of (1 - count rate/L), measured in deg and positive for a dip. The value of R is 7.4 deg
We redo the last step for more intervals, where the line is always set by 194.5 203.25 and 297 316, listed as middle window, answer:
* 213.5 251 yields 6.1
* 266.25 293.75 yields 3.5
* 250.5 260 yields 2.2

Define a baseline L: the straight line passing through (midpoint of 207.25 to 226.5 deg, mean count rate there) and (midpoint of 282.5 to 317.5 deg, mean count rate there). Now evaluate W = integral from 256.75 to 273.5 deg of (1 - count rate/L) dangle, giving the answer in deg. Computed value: 2.8 deg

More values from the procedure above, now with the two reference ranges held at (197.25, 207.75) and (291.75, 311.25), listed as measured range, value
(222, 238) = 1.92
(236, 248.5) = 2.22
